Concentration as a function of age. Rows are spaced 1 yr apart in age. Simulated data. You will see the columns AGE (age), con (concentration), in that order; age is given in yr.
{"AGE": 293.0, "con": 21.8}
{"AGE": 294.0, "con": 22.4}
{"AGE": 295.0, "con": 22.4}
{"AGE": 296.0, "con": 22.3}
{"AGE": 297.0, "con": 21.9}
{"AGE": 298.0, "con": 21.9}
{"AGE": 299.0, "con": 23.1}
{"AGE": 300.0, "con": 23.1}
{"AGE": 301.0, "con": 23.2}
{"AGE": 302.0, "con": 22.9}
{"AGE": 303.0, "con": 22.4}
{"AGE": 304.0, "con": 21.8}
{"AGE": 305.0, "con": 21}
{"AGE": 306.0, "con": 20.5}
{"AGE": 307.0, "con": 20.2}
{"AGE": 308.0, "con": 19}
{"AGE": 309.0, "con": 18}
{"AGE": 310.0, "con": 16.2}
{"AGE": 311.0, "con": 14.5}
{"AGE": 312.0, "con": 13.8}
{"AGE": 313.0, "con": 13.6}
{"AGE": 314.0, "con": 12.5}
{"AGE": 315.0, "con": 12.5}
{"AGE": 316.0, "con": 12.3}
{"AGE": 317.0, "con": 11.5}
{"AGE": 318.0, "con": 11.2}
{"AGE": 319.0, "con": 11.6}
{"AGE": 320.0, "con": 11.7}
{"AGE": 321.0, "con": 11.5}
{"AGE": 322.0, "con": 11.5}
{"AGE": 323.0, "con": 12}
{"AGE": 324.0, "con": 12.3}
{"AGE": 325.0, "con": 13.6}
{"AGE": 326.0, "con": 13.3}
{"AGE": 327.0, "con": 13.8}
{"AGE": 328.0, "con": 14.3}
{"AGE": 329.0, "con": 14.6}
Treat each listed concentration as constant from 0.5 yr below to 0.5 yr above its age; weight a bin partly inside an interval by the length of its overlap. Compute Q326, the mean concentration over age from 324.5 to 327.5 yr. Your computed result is 13.6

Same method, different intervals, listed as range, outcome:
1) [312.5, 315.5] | 12.9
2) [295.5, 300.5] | 22.5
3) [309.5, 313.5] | 14.5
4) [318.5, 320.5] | 11.6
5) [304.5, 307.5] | 20.6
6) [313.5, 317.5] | 12.2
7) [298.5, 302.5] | 23.1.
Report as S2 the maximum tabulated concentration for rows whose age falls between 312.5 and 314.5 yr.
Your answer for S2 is 13.6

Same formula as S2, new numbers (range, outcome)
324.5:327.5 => 13.8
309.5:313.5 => 16.2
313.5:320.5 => 12.5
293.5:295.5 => 22.4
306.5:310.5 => 20.2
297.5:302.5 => 23.2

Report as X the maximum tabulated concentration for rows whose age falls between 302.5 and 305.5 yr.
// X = 22.4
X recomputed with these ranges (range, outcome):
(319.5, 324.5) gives 12.3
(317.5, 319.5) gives 11.6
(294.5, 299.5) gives 23.1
